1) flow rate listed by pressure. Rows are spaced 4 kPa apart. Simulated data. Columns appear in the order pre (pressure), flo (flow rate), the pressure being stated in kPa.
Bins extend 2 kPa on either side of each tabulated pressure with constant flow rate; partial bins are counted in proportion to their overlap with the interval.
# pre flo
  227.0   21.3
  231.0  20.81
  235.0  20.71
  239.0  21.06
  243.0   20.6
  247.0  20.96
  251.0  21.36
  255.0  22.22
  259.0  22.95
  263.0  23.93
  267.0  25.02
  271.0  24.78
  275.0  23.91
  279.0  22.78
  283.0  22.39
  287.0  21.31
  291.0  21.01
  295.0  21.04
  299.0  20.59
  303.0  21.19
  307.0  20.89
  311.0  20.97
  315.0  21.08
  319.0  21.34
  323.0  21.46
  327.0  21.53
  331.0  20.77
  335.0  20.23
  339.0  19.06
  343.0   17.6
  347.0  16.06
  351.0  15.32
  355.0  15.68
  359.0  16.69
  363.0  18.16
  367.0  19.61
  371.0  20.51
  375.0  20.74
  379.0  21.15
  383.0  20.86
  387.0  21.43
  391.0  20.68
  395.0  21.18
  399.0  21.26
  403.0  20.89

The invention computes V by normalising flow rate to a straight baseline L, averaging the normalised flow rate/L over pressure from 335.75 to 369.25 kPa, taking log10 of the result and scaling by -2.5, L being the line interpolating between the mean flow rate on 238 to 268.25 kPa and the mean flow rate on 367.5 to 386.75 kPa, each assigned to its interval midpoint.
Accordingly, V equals 0.21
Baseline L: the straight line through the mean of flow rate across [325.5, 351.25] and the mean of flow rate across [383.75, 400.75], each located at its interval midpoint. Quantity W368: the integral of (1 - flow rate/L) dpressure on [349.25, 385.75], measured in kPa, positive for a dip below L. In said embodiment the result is 2.32 kPa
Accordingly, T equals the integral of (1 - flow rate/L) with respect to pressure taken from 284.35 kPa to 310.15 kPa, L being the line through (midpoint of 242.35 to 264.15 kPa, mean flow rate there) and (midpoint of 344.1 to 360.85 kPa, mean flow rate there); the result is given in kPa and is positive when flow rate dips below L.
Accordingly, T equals -2.3 kPa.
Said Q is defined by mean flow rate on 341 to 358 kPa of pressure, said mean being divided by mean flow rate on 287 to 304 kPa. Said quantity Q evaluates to 0.8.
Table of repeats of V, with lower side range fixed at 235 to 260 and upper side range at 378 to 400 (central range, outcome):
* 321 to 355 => 0.13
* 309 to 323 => 0.00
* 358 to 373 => 0.12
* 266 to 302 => -0.06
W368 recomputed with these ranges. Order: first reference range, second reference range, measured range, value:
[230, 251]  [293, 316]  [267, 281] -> -2.1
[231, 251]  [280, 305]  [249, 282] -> -3.5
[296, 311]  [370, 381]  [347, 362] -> 3.4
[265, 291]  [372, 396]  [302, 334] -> 1.8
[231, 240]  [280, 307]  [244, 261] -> -0.7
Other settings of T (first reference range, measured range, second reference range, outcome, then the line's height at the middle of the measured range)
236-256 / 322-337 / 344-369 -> -2.5 kPa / 18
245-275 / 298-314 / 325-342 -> 0.3 kPa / 21.3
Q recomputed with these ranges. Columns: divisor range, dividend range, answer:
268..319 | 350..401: 0.89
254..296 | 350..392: 0.84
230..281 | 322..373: 0.83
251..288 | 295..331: 0.91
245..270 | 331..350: 0.80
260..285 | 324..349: 0.81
